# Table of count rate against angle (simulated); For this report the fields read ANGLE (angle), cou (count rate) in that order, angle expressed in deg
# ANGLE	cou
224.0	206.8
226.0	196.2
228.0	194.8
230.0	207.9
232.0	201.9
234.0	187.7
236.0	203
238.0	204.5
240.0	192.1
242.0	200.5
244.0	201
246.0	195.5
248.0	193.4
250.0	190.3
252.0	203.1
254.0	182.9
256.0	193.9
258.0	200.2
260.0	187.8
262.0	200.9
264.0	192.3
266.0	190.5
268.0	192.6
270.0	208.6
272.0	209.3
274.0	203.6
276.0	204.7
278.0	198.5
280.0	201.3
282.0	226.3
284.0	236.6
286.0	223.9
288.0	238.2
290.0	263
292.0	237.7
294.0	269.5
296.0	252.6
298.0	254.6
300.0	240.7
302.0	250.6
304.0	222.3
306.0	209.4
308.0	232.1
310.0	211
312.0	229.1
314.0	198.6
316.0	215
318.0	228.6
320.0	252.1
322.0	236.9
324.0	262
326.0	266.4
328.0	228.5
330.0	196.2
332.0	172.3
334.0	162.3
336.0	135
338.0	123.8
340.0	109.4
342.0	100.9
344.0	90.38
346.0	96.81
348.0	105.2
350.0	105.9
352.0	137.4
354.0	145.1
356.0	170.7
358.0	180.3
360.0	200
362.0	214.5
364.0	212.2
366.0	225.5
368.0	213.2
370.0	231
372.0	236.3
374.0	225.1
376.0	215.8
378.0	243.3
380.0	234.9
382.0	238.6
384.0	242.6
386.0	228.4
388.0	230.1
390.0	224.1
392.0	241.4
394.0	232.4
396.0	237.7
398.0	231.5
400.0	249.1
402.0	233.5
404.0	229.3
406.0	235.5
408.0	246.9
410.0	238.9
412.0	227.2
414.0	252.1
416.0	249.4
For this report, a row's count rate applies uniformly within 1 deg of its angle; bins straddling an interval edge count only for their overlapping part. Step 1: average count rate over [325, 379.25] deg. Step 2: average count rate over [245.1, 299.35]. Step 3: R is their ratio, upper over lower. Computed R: 0.8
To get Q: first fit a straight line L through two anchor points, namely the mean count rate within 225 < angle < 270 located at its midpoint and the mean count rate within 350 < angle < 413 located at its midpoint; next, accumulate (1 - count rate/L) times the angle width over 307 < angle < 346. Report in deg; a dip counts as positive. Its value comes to 3.7 deg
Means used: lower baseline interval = 196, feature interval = 190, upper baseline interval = 219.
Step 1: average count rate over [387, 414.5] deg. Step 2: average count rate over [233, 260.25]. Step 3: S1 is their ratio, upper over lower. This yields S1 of 1.2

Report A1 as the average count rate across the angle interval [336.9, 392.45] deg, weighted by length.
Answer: 186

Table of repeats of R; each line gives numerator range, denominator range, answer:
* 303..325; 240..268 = 1.17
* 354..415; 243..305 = 1.05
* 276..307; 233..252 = 1.19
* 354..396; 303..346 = 1.15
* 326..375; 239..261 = 0.87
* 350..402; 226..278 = 1.09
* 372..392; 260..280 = 1.16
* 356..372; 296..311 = 0.90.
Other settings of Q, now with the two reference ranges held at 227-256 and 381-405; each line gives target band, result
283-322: -4.2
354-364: 1.7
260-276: 0.3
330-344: 5.4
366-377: 0.2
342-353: 5.8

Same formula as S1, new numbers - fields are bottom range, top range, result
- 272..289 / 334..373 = 0.74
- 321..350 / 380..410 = 1.46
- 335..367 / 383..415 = 1.61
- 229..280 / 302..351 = 0.93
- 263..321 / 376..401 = 1.05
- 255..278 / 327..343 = 0.77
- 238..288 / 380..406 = 1.16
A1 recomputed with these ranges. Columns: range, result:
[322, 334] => 221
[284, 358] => 197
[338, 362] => 134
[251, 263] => 195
